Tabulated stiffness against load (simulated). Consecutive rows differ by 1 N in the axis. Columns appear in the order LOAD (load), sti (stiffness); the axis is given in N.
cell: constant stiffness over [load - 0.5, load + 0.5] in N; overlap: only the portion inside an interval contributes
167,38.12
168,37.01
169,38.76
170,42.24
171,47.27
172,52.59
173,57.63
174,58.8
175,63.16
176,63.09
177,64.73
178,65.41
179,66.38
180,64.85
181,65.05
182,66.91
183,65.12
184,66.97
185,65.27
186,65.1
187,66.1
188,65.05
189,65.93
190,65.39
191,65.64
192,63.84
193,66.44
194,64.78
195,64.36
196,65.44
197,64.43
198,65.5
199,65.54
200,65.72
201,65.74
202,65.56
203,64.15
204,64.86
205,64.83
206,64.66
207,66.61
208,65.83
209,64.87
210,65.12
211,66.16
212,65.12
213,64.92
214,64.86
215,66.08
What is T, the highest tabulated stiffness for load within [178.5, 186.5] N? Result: 66.97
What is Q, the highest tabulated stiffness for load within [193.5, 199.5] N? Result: 65.54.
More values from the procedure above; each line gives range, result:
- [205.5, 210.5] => 66.61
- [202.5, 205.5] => 64.86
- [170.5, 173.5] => 57.63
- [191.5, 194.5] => 66.44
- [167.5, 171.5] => 47.27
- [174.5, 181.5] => 66.38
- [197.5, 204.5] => 65.74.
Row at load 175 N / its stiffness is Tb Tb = 63.16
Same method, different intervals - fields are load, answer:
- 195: 64.36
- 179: 66.38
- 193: 66.44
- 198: 65.5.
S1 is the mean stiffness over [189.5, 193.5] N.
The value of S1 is 65.3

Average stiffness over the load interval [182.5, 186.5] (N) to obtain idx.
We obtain 65.6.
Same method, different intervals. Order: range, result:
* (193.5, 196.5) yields 64.9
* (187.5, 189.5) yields 65.5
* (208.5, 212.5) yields 65.3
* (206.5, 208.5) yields 66.2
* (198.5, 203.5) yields 65.3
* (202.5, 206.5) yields 64.6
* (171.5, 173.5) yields 55.1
